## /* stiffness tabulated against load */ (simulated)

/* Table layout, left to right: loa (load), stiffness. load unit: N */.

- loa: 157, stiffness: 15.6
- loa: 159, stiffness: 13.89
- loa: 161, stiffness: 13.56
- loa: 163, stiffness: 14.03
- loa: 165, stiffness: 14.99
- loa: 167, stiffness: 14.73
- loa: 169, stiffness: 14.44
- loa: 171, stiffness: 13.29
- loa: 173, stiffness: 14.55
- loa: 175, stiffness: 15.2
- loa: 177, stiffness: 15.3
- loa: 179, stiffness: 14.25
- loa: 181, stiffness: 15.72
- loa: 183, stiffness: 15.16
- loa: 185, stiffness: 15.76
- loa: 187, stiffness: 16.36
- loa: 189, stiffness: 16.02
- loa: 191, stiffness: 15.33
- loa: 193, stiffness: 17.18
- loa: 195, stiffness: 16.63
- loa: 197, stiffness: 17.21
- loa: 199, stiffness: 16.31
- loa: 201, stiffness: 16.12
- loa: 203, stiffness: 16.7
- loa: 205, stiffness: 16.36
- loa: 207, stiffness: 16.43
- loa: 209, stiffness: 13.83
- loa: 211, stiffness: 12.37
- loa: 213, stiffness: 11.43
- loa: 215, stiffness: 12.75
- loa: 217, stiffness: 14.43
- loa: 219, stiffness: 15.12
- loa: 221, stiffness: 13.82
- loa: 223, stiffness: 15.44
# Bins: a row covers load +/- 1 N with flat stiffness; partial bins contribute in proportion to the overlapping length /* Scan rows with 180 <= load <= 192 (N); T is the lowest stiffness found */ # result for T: 15.16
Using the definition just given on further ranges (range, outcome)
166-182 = 13.29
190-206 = 15.33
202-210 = 13.83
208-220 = 11.43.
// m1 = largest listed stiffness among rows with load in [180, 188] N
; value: 16.36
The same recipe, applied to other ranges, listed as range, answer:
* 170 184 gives 15.72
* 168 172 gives 14.44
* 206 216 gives 16.43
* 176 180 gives 15.3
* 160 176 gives 15.2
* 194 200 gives 17.21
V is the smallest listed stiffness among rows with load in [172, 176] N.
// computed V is 14.55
